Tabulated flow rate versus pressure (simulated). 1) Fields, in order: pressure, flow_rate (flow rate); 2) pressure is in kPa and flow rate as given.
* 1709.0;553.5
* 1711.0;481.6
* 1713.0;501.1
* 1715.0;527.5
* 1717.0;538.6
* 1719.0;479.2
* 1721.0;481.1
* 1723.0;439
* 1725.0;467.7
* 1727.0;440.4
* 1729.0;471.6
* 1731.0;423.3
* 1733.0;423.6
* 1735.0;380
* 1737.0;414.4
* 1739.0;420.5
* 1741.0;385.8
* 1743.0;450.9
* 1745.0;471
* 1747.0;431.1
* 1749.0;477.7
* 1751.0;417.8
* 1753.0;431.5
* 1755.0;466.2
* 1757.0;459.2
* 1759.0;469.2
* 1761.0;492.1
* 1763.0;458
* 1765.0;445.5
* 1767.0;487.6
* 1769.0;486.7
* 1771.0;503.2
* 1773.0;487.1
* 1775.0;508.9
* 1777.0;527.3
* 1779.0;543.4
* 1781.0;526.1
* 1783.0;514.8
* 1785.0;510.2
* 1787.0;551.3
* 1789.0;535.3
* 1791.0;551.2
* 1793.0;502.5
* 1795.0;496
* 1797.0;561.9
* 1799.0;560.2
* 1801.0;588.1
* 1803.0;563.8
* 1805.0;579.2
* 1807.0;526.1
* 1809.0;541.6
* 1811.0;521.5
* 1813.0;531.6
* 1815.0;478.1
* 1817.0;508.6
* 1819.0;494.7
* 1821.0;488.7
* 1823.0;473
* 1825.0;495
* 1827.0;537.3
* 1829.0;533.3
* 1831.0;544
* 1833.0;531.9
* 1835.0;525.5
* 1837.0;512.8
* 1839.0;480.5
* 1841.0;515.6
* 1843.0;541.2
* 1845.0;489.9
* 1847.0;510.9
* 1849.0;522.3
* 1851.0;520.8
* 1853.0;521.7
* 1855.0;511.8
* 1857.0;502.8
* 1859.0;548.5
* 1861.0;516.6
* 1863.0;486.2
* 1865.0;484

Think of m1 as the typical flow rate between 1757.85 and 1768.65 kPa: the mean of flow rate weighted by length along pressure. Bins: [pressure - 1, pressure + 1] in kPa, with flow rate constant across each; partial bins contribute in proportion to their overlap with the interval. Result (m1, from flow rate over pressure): 471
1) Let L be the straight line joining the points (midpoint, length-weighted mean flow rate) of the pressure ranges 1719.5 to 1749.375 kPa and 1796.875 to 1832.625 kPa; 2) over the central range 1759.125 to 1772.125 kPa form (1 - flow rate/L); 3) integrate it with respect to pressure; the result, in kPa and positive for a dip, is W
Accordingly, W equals -0.1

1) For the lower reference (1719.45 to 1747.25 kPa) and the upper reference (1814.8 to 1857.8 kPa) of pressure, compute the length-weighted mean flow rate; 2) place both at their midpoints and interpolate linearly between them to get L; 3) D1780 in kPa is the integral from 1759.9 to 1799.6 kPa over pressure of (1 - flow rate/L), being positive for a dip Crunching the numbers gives -3.5 kPa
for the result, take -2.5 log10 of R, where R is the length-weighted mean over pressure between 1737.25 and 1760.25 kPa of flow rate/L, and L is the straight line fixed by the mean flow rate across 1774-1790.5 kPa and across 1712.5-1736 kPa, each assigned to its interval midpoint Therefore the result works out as 0.11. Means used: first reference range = 464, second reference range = 528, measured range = 443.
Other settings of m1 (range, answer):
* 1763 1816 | 523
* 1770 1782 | 516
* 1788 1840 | 525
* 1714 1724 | 493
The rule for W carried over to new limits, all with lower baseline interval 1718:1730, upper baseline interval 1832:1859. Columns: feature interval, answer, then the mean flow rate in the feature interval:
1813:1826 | 0.3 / 493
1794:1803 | -1.0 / 553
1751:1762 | 0.4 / 459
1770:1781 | -0.7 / 515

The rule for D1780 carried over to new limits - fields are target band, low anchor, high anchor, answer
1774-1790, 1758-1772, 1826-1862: -1.3 kPa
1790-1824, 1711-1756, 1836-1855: -2.5 kPa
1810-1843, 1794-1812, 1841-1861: 1.4 kPa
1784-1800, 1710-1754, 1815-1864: -1.6 kPa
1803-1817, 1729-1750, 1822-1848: -1.1 kPa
